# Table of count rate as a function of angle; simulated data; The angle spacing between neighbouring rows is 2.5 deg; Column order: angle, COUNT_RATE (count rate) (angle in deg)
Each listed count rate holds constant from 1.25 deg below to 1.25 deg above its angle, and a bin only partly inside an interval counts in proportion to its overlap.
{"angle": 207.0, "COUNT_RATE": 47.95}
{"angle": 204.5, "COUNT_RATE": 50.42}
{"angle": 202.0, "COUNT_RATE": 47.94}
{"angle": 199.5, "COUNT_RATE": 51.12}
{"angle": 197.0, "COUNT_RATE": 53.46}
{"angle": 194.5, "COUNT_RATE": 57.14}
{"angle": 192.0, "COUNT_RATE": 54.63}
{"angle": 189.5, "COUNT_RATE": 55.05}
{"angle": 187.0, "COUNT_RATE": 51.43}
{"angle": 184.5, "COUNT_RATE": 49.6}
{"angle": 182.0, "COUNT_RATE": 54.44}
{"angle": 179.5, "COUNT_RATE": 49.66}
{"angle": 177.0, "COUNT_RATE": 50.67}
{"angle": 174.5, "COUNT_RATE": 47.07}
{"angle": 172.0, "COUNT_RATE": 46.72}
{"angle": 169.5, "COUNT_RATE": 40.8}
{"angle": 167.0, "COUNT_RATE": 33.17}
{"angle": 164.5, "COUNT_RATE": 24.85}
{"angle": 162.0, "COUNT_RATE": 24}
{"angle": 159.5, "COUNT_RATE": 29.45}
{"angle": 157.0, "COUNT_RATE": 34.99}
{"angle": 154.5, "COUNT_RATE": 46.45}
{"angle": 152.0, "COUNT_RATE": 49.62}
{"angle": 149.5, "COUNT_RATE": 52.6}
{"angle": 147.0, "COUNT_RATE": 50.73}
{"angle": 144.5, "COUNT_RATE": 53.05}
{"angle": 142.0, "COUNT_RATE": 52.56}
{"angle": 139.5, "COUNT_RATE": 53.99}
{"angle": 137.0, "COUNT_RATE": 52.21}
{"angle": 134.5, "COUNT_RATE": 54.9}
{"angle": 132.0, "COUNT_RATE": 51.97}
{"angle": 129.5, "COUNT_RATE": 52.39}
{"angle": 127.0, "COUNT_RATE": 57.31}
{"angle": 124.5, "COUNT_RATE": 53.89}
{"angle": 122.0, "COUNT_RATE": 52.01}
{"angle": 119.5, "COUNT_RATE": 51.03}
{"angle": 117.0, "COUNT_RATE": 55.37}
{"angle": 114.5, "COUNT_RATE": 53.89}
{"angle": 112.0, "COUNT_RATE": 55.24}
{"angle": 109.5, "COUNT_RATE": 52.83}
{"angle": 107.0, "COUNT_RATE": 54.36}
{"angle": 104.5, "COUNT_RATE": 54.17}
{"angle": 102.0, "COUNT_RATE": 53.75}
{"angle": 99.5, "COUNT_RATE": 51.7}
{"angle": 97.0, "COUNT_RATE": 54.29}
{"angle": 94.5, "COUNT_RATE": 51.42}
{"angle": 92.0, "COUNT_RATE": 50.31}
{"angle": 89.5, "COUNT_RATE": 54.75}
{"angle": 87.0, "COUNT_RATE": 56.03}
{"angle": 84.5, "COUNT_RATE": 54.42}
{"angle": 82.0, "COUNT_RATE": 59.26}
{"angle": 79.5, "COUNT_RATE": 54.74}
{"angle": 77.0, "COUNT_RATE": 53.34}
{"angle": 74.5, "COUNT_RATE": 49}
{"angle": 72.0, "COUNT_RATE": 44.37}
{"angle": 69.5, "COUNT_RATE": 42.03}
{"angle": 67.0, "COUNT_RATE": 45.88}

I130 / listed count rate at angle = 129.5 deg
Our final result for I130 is 52.39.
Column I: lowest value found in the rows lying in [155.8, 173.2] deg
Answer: 24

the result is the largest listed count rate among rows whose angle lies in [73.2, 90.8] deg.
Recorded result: 59.26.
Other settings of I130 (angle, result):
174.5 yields 47.07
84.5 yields 54.42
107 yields 54.36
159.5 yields 29.45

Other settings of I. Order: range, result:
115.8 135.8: 51.03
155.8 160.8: 29.45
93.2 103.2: 51.42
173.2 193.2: 47.07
